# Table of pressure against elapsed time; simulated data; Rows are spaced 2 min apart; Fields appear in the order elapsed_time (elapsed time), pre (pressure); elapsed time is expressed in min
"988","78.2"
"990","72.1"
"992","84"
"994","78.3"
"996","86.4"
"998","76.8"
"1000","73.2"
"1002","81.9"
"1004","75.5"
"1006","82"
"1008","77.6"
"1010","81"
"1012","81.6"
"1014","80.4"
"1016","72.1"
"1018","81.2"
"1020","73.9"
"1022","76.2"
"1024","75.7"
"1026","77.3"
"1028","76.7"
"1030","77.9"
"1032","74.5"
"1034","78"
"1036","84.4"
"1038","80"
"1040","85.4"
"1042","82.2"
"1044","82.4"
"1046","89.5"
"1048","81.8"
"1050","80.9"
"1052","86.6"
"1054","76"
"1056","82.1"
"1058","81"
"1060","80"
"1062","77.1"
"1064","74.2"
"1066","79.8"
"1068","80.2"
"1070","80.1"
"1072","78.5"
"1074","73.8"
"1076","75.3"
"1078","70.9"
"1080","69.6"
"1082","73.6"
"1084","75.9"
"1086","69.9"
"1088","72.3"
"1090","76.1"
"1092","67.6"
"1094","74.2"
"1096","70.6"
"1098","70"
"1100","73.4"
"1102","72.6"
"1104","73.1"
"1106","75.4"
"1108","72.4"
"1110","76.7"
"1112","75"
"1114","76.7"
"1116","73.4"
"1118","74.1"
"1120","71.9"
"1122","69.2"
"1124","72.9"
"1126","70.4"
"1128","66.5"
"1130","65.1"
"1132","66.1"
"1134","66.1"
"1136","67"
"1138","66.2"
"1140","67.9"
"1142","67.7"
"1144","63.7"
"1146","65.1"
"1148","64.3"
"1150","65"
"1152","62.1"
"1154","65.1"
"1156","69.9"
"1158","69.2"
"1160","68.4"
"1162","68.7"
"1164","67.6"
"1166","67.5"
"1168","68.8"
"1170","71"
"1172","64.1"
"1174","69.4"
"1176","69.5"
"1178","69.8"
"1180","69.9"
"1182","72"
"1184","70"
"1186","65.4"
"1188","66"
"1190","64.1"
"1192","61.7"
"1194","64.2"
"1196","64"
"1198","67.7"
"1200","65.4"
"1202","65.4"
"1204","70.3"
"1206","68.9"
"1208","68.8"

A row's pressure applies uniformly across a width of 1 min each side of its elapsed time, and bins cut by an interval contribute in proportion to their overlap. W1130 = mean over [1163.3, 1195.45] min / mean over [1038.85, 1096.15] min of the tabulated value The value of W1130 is 0.9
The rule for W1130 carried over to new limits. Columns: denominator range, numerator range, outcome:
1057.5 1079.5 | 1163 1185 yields 0.90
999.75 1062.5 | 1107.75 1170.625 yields 0.86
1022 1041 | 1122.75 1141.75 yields 0.86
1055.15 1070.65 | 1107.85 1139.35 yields 0.89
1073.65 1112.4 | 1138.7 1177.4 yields 0.92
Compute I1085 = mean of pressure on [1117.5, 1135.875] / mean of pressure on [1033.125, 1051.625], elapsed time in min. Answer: 0.83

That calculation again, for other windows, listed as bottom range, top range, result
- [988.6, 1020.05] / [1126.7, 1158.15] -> 0.84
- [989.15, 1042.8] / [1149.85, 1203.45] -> 0.85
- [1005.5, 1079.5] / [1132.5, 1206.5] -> 0.85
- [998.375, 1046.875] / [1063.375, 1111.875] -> 0.94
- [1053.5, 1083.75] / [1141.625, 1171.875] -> 0.87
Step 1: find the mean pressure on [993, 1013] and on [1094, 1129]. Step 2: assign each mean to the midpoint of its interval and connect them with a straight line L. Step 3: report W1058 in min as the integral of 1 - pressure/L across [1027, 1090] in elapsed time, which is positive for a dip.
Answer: -2.0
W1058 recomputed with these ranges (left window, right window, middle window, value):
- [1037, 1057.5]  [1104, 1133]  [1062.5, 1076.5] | 0.3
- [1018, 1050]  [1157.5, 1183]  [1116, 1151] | 2.0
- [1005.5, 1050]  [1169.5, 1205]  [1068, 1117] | 0.5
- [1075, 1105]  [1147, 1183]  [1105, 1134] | -0.4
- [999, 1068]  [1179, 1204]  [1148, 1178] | 0.5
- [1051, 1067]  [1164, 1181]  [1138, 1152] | 1.2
